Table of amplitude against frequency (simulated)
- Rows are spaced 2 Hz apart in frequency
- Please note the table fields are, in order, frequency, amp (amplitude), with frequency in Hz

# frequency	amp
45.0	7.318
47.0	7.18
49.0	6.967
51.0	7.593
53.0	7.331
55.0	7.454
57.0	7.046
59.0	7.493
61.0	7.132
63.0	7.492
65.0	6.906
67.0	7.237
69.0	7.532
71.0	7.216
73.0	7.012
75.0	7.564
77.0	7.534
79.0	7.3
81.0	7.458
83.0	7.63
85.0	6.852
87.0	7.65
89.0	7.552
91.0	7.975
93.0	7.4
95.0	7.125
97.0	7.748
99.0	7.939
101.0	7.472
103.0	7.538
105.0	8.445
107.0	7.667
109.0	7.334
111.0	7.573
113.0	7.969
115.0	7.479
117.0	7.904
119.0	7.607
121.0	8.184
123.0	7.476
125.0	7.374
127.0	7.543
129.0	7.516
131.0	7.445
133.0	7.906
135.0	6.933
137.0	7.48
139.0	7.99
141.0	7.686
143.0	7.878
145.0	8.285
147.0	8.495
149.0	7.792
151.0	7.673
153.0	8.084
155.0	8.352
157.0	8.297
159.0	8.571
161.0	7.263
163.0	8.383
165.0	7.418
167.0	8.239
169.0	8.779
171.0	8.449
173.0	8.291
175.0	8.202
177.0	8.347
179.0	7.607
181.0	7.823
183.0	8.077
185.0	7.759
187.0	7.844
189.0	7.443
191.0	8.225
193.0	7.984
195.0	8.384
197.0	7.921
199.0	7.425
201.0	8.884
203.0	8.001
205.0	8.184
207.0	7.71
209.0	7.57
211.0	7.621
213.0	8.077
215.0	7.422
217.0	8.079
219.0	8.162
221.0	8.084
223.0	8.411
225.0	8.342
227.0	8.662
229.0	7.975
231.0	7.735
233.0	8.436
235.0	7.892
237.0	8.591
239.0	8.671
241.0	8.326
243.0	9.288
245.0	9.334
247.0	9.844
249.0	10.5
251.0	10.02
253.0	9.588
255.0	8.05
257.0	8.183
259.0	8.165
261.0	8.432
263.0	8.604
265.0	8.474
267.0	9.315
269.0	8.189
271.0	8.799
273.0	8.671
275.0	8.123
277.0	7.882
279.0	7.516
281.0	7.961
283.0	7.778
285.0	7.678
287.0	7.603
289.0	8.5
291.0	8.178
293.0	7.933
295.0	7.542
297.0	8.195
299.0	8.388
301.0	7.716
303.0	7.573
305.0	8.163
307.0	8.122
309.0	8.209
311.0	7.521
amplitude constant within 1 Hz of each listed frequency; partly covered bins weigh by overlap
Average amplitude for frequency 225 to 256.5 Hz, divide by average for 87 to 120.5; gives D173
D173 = 1.15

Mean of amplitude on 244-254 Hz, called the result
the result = 9.86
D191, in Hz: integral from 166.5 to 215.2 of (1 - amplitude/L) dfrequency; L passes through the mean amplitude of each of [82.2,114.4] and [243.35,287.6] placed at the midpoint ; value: 0.8 Hz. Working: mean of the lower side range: 7.62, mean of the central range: 8.02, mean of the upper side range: 8.6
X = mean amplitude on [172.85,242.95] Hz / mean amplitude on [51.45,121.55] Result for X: 1.08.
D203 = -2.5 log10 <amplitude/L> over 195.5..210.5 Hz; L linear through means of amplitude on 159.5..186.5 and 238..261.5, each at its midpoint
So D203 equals 0.06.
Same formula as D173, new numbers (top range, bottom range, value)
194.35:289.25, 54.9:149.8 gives 1.10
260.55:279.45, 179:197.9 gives 1.06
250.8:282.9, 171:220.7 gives 1.06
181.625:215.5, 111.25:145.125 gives 1.03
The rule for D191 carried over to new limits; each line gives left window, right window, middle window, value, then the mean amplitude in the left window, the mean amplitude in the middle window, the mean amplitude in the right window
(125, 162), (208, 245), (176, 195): 0.2 Hz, 7.83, 7.93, 8.22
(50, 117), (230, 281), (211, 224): 0.6 Hz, 7.48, 8.01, 8.65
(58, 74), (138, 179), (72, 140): 0.4 Hz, 7.25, 7.58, 8.11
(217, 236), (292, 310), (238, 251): -2.0 Hz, 8.18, 9.38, 7.98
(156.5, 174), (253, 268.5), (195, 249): 0.6 Hz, 8.18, 8.3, 8.52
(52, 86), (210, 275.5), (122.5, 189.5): 0.2 Hz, 7.31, 7.91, 8.55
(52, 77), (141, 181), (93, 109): -0.1 Hz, 7.29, 7.66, 8.11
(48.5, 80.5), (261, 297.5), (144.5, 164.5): -1.1 Hz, 7.31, 8.1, 8.17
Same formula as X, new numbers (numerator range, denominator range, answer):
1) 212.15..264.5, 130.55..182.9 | 1.07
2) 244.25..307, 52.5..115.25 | 1.13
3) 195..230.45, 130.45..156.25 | 1.02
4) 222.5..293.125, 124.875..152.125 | 1.10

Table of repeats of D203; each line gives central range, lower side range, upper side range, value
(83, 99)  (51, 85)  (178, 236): -0.011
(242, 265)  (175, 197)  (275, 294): -0.146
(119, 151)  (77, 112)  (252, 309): -0.003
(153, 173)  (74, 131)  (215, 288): -0.033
